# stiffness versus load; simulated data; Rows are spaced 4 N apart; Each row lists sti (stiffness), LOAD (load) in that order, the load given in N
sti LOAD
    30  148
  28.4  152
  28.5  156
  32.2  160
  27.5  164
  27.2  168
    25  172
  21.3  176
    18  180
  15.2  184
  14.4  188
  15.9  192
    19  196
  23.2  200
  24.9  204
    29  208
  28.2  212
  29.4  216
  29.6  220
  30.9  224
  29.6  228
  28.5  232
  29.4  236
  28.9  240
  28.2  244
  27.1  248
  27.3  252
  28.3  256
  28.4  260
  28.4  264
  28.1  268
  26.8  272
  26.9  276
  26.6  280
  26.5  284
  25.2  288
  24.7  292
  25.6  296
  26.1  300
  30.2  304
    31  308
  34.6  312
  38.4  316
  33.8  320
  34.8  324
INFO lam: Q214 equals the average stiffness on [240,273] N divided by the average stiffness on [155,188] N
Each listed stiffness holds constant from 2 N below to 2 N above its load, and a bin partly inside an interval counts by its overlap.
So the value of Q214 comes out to 1.2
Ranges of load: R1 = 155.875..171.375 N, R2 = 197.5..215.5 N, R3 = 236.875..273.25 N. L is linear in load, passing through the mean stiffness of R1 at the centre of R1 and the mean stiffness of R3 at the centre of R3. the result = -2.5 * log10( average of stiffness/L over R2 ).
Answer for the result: 0.08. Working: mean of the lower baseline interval 28.6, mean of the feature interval 26.4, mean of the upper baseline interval 28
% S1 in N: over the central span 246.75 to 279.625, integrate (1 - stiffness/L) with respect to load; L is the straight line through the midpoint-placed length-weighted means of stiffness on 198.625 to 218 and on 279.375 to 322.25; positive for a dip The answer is 1.0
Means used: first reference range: 27.1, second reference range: 29.5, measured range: 27.6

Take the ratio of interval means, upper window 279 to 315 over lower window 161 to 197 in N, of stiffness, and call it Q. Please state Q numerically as 1.36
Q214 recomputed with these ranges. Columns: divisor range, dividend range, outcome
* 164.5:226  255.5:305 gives 1.15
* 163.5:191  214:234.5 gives 1.43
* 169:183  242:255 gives 1.29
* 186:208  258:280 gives 1.36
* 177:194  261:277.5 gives 1.71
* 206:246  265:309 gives 0.93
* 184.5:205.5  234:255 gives 1.48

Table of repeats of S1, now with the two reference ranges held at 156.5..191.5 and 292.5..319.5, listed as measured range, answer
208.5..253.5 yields -4.8 N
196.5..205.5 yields 0.4 N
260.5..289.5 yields 1.8 N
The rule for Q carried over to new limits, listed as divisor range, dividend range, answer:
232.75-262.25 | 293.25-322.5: 1.11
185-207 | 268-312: 1.39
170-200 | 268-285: 1.44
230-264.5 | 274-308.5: 0.95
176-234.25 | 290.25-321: 1.27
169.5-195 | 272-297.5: 1.40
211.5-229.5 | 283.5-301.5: 0.86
